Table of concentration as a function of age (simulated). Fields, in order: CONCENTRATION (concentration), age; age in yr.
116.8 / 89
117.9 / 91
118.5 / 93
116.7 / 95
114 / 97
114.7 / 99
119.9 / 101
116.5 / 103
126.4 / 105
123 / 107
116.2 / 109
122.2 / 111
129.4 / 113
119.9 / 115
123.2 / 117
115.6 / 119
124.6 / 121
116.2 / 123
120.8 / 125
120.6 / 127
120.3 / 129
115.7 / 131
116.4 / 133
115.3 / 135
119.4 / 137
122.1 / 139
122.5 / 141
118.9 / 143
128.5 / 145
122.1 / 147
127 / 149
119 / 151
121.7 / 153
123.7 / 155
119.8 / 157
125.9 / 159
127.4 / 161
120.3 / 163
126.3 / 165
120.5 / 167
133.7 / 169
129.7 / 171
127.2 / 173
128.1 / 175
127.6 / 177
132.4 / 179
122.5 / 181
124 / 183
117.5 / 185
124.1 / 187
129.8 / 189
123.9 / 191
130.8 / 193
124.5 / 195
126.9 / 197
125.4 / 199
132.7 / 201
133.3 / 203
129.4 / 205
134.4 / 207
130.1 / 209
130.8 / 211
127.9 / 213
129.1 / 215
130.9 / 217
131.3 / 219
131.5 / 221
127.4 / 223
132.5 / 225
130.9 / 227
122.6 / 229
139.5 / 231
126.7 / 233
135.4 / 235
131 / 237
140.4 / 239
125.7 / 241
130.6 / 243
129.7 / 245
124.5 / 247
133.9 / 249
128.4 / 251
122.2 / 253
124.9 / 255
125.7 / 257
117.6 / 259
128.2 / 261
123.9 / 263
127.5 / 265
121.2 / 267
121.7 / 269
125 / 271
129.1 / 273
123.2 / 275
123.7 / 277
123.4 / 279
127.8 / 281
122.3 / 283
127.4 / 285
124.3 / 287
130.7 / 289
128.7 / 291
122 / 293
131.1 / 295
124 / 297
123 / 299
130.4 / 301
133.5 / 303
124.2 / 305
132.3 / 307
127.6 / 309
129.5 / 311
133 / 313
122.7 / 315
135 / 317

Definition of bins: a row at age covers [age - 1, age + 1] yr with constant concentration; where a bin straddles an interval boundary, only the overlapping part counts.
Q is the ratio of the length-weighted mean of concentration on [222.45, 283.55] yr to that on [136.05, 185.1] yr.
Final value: 1.02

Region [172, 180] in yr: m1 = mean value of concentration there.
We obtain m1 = 129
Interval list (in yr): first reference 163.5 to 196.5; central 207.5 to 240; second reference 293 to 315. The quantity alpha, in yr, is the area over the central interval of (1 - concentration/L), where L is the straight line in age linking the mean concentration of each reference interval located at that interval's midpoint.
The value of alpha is -1.1 yr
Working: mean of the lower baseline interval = 126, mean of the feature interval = 131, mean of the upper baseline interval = 128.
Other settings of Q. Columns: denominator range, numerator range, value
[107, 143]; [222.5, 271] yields 1.07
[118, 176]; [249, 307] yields 1.03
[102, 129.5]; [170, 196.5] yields 1.04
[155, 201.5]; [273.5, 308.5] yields 1.01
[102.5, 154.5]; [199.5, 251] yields 1.08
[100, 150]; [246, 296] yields 1.04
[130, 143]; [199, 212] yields 1.11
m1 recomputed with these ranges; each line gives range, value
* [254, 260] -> 123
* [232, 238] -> 131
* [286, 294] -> 126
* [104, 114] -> 123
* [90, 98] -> 117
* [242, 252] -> 129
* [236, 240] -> 136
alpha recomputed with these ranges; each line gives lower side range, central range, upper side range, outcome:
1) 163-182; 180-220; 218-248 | 0.2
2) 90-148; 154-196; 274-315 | -1.2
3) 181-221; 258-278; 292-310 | 0.6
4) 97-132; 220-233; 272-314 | -0.6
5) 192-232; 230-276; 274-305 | 0.2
